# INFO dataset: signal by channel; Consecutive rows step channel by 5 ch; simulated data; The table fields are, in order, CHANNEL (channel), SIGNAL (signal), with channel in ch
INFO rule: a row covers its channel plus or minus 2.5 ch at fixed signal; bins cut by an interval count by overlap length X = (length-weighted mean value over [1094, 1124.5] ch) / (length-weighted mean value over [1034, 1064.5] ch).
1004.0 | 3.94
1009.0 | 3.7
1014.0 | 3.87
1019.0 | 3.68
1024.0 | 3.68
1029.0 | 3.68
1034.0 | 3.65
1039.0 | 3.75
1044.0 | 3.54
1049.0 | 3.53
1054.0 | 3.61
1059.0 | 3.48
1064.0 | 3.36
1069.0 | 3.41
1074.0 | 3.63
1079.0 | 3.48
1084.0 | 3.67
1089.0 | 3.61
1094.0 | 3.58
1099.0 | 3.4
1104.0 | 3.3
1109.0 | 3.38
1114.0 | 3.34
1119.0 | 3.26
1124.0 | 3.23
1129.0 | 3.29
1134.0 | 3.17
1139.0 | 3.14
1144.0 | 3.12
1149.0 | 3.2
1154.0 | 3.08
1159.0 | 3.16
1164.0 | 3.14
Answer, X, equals 0.94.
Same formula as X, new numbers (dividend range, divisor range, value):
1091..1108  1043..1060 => 0.97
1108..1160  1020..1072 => 0.90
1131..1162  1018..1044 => 0.86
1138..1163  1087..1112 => 0.91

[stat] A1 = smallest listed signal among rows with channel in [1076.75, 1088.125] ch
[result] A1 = 3.48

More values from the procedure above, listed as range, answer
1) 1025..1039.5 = 3.65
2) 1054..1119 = 3.26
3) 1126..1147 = 3.12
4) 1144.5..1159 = 3.08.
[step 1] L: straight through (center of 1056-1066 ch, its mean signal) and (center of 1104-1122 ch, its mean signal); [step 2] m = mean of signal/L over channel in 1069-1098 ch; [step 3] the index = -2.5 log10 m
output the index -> -0.06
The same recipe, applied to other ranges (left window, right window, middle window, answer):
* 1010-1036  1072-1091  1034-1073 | 0.035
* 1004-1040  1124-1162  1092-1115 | -0.015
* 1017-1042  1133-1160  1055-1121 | -0.014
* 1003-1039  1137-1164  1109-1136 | -0.001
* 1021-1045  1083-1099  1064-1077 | 0.038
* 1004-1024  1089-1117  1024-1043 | 0.003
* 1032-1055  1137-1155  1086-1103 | -0.043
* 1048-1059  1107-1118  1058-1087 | -0.007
